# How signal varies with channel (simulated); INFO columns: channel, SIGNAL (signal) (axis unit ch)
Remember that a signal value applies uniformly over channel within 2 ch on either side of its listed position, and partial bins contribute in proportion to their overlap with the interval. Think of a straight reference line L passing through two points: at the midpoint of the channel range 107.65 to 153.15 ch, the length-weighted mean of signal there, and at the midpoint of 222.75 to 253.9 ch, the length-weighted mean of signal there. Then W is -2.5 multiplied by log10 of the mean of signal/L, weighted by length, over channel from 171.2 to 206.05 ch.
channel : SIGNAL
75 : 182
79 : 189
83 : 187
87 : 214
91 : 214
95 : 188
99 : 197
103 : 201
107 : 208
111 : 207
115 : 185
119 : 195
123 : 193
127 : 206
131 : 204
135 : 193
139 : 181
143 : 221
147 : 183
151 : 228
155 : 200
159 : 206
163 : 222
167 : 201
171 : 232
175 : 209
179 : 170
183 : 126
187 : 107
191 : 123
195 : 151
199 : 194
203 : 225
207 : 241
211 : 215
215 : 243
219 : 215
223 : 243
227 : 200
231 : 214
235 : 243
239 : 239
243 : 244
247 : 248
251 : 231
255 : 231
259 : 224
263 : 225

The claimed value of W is 0.27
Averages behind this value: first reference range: 200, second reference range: 232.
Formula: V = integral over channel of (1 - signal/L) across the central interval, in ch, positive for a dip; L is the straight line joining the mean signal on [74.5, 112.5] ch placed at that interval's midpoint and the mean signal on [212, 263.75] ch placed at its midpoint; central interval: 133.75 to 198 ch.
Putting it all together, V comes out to 8.9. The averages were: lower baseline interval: 199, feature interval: 185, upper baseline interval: 231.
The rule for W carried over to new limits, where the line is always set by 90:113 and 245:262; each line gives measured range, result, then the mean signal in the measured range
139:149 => 0.07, 198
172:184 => 0.22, 177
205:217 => -0.04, 233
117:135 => 0.04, 199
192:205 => 0.20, 185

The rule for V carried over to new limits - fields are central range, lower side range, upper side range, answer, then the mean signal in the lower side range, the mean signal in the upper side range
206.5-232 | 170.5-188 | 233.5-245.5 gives -0.91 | 167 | 242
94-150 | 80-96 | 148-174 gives 2.34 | 201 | 213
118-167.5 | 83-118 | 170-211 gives -3.31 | 201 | 178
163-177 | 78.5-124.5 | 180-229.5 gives -1.61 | 199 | 190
